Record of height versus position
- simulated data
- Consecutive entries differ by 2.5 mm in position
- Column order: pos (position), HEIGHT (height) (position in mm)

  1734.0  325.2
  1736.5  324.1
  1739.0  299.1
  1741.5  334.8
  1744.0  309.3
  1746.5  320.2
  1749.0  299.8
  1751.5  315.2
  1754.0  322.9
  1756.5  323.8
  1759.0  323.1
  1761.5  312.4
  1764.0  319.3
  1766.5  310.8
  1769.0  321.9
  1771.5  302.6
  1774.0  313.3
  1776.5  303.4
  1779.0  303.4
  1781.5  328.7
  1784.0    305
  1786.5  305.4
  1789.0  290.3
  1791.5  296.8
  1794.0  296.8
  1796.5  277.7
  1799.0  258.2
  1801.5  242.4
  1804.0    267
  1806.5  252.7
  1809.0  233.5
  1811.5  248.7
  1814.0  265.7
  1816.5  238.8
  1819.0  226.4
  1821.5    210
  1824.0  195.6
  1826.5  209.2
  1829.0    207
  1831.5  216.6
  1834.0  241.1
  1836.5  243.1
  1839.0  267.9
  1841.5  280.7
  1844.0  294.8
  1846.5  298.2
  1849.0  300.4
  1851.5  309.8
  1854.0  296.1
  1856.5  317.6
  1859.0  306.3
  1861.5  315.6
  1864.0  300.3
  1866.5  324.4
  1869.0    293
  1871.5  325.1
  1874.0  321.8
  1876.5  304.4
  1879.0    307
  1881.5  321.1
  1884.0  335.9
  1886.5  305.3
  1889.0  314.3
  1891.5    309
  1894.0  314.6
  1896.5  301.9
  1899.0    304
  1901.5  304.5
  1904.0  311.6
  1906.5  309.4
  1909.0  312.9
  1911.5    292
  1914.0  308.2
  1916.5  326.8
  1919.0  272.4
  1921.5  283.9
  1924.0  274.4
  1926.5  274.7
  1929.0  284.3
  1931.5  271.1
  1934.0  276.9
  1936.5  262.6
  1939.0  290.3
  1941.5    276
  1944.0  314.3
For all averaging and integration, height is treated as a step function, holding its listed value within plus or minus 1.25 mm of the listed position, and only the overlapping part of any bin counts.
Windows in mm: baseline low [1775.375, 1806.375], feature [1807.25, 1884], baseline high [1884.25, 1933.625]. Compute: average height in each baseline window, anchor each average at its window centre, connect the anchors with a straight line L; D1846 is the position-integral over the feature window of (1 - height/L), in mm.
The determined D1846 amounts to 4.87 mm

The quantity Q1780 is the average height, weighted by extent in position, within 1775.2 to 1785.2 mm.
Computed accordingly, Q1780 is 310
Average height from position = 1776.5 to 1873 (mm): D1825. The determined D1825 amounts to 274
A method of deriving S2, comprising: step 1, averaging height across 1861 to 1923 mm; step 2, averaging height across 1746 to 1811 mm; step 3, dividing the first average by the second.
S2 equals 1.0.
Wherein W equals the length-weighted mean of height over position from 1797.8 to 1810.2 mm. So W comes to 251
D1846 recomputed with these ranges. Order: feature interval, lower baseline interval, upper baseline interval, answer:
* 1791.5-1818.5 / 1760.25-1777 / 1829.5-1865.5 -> 3.6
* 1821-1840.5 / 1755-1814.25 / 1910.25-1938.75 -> 4.4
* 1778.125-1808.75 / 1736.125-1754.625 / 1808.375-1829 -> -3.1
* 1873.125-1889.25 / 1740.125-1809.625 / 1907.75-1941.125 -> -1.4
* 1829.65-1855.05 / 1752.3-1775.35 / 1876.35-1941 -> 2.8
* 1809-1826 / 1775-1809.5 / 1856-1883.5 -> 3.7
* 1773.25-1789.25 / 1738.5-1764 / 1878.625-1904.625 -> 0.4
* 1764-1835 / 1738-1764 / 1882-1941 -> 9.9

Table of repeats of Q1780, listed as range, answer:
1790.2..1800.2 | 283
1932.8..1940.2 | 277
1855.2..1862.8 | 313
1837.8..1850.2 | 288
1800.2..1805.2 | 255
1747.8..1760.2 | 317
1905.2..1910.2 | 311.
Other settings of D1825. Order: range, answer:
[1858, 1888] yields 313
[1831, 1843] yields 253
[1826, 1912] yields 296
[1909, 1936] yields 287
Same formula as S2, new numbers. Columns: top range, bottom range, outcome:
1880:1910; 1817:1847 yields 1.30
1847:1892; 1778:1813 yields 1.12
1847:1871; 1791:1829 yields 1.25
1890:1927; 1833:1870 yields 1.03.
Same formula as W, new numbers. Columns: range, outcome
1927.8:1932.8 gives 278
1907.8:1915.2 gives 304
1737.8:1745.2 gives 315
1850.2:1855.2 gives 303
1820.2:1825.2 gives 203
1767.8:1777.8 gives 310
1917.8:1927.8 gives 276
